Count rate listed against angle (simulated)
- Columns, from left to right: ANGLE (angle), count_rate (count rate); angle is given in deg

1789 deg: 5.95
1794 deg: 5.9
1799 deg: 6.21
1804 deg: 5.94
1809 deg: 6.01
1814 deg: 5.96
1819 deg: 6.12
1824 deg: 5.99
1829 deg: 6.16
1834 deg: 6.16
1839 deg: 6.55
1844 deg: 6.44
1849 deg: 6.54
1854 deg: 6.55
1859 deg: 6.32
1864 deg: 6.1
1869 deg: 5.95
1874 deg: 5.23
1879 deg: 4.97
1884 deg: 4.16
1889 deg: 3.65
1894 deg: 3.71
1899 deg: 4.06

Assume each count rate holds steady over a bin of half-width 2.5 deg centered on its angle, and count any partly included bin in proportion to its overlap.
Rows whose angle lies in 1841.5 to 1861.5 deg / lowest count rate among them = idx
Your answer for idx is 6.32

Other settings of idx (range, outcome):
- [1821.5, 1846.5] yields 5.99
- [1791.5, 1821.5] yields 5.9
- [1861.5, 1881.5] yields 4.97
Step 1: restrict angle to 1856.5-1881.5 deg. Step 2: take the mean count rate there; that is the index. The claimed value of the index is 5.71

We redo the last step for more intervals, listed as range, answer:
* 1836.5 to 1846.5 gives 6.5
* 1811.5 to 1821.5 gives 6.04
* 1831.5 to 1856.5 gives 6.45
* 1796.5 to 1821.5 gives 6.05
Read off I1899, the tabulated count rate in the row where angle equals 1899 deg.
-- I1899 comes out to 4.06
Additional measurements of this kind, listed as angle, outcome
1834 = 6.16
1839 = 6.55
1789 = 5.95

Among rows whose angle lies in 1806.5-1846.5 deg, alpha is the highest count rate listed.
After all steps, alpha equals 6.55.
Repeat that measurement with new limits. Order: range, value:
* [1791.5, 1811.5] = 6.21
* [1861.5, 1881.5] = 6.1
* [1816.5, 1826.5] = 6.12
